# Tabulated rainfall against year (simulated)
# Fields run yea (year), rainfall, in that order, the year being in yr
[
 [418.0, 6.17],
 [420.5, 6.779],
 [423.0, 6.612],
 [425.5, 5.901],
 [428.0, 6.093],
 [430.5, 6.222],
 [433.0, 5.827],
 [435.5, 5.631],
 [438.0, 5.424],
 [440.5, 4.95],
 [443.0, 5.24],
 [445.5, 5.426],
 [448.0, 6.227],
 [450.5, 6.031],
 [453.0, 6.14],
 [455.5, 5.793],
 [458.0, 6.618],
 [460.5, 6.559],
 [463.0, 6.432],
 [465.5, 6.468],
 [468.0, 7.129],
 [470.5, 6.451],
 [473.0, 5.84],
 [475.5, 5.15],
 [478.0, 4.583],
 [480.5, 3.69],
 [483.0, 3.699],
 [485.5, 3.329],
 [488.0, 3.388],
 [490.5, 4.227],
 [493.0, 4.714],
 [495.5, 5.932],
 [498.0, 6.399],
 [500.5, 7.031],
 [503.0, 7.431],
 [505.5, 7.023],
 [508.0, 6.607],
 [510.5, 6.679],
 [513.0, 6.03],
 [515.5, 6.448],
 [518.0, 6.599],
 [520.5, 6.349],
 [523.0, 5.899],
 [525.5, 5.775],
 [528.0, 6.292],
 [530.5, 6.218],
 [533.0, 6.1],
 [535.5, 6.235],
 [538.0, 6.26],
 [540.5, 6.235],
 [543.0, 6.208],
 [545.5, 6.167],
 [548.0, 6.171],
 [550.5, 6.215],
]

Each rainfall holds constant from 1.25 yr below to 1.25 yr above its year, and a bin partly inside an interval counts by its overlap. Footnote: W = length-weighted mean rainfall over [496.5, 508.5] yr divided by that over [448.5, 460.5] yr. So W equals 1.11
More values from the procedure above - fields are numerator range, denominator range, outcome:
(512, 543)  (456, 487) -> 1.13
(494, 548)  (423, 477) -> 1.06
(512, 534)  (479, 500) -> 1.37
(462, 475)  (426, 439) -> 1.09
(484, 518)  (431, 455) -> 1.02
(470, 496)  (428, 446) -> 0.82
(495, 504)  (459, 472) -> 1.02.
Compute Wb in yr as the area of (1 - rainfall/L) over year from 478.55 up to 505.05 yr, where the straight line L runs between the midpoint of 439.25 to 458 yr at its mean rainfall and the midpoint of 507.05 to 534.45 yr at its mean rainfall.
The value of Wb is 4.5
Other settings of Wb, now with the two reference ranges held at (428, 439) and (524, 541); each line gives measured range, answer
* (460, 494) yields 5.0 yr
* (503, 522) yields -1.6 yr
